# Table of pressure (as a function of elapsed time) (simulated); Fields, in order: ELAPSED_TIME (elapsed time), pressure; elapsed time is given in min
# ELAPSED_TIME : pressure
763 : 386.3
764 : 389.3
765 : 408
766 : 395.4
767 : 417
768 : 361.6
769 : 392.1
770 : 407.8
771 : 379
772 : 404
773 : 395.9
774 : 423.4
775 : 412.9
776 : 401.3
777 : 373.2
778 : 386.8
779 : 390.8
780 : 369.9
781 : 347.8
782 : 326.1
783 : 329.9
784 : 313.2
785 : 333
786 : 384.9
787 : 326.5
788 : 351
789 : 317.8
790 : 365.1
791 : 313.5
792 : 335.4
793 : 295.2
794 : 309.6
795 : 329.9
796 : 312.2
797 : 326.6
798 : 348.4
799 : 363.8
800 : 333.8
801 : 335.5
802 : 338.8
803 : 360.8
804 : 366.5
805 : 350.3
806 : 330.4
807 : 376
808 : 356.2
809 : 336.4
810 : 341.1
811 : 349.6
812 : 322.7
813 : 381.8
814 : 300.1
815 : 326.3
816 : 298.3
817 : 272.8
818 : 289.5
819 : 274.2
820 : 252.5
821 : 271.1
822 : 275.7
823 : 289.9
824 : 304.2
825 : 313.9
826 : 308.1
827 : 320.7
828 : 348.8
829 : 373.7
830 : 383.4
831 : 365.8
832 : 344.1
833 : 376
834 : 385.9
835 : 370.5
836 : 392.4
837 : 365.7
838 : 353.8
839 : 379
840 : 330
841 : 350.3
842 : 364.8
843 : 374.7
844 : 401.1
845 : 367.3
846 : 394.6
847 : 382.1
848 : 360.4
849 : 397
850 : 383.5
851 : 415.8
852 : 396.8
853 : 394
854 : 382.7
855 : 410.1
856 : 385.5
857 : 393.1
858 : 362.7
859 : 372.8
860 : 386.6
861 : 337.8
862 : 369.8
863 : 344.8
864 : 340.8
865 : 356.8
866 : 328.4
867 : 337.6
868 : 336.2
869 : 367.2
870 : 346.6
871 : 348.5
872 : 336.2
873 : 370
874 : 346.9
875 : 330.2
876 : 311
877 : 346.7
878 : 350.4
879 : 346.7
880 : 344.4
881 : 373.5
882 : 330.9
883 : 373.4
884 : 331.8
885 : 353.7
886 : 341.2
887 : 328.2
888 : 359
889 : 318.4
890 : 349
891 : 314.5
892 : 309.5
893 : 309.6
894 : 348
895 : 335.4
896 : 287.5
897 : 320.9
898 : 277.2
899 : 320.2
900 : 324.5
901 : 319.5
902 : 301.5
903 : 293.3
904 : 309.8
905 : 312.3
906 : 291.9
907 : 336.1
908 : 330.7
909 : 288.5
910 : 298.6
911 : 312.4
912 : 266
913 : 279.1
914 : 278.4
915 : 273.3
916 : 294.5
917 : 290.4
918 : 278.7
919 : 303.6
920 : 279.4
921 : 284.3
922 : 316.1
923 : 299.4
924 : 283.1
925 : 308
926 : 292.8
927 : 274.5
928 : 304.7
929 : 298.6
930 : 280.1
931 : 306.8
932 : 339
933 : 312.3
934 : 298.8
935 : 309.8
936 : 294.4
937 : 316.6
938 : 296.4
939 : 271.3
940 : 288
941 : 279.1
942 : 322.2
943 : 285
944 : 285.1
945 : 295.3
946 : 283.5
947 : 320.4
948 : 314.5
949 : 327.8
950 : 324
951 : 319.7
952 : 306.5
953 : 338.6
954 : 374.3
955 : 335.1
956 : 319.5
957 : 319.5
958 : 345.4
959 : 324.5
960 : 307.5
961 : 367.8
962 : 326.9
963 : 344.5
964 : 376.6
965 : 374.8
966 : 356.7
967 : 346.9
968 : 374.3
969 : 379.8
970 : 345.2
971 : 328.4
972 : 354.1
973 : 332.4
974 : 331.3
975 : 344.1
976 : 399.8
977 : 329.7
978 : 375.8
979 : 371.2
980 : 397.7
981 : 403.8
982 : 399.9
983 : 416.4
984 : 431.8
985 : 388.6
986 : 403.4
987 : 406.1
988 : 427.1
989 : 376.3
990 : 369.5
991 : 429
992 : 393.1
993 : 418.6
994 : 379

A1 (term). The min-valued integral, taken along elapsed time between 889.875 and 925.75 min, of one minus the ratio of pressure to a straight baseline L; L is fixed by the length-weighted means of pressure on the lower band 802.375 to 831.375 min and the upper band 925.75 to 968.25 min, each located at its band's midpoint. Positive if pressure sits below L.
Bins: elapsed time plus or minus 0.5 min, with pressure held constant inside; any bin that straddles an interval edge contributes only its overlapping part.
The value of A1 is 1.9 min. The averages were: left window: 325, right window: 318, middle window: 303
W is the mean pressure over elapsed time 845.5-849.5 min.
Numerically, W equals 384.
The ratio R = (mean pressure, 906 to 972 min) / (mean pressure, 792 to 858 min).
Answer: 0.9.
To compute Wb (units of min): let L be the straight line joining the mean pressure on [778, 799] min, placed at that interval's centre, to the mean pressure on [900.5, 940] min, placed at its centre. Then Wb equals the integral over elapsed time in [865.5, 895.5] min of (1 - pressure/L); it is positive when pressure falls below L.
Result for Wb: -3.0 min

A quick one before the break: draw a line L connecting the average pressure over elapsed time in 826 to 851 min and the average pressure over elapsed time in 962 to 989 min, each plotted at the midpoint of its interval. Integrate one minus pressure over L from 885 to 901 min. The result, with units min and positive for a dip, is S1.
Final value 2.04 min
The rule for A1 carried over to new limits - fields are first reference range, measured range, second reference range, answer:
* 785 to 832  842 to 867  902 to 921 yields -4.9 min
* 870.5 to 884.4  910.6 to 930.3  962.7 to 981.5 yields 3.5 min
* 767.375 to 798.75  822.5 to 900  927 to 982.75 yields -1.6 min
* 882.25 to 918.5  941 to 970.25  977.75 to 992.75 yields 3.0 min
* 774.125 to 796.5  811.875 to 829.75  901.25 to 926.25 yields 1.4 min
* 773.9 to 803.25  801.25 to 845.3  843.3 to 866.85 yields 2.8 min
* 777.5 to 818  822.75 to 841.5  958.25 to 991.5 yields -0.4 min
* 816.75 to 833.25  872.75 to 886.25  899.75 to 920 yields -1.9 min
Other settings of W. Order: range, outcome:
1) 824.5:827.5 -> 314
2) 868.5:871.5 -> 354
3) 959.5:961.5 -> 338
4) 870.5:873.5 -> 352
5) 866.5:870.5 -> 347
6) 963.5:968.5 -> 366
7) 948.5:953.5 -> 323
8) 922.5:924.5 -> 291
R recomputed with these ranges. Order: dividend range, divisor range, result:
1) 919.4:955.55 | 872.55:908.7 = 0.93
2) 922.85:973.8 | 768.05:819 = 0.92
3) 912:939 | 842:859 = 0.76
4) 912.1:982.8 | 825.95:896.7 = 0.90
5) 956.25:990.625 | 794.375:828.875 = 1.13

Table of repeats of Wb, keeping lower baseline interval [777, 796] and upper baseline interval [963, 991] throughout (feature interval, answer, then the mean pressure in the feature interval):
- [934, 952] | 3.3 min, 302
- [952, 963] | 1.1 min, 335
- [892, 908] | 2.2 min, 313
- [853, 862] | -0.6 min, 379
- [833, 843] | -0.5 min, 367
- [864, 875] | 0.3 min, 346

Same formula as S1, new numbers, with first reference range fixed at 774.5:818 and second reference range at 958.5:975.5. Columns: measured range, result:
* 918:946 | 4.1 min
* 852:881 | -1.1 min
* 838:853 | -1.5 min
